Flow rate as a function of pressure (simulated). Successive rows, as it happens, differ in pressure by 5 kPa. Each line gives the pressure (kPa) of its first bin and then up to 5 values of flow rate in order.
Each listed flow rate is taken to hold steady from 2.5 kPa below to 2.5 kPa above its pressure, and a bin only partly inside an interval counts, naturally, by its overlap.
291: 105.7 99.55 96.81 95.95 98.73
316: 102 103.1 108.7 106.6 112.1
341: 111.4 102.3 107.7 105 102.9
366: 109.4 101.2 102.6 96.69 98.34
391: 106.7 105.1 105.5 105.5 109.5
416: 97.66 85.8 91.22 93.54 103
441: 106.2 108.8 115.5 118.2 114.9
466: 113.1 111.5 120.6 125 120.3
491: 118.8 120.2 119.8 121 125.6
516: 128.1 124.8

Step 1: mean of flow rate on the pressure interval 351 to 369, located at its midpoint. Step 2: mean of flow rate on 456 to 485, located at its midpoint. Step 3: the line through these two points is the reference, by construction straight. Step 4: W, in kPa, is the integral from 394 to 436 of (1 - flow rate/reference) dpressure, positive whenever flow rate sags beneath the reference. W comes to 4.6 kPa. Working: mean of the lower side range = 106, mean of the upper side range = 117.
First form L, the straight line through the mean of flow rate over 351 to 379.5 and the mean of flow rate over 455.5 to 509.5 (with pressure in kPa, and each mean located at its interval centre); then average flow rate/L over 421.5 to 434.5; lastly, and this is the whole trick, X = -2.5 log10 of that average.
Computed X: 0.21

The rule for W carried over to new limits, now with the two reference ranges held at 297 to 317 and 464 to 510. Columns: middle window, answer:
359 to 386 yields 0.93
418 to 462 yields 3.93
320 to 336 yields -1.06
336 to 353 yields -0.88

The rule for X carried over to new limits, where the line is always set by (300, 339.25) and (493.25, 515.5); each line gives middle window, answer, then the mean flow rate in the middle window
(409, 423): 0.160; 97.7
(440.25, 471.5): 0.040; 113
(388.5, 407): 0.056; 106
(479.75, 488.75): -0.019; 122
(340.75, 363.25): 0.014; 105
